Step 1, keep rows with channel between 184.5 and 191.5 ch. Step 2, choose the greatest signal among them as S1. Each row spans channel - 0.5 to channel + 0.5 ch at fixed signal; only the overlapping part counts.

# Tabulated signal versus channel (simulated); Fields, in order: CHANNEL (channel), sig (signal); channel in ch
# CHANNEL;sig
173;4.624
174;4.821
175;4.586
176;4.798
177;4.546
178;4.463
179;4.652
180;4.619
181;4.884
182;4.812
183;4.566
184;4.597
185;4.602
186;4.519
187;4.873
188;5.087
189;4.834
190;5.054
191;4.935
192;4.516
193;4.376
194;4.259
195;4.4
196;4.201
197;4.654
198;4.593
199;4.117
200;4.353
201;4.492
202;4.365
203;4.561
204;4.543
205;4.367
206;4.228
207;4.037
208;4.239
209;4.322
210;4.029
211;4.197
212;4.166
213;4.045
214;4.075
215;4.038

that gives 5.087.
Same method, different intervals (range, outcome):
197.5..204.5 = 4.593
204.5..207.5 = 4.367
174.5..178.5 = 4.798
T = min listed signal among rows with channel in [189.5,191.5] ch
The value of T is 4.935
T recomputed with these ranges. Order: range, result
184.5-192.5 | 4.516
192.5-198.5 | 4.201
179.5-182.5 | 4.619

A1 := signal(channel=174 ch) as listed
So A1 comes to 4.821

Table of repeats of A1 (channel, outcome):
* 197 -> 4.654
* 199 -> 4.117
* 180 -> 4.619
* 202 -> 4.365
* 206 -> 4.228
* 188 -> 5.087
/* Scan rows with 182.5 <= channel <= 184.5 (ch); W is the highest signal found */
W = 4.597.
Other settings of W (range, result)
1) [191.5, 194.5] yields 4.516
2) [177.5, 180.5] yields 4.652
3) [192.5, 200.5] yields 4.654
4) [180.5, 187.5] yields 4.884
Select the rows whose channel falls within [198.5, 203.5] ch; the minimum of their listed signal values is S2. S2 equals 4.117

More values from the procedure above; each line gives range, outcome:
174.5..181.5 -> 4.463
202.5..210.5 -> 4.029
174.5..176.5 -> 4.586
